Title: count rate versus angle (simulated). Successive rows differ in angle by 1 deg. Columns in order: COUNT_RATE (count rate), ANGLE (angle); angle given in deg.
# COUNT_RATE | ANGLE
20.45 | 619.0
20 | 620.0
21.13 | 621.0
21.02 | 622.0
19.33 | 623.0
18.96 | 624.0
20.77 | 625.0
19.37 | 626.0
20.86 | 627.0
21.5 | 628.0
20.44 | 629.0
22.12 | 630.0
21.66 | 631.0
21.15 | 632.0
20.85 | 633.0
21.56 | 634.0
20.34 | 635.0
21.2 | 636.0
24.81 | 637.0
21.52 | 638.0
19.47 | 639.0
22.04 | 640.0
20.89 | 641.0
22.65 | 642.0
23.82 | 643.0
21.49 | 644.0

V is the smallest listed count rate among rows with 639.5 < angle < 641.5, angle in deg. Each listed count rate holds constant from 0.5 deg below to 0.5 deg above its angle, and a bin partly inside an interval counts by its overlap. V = 20.89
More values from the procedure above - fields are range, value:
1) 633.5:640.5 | 19.47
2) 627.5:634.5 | 20.44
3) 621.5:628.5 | 18.96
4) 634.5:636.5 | 20.34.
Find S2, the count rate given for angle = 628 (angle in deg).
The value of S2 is 21.5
